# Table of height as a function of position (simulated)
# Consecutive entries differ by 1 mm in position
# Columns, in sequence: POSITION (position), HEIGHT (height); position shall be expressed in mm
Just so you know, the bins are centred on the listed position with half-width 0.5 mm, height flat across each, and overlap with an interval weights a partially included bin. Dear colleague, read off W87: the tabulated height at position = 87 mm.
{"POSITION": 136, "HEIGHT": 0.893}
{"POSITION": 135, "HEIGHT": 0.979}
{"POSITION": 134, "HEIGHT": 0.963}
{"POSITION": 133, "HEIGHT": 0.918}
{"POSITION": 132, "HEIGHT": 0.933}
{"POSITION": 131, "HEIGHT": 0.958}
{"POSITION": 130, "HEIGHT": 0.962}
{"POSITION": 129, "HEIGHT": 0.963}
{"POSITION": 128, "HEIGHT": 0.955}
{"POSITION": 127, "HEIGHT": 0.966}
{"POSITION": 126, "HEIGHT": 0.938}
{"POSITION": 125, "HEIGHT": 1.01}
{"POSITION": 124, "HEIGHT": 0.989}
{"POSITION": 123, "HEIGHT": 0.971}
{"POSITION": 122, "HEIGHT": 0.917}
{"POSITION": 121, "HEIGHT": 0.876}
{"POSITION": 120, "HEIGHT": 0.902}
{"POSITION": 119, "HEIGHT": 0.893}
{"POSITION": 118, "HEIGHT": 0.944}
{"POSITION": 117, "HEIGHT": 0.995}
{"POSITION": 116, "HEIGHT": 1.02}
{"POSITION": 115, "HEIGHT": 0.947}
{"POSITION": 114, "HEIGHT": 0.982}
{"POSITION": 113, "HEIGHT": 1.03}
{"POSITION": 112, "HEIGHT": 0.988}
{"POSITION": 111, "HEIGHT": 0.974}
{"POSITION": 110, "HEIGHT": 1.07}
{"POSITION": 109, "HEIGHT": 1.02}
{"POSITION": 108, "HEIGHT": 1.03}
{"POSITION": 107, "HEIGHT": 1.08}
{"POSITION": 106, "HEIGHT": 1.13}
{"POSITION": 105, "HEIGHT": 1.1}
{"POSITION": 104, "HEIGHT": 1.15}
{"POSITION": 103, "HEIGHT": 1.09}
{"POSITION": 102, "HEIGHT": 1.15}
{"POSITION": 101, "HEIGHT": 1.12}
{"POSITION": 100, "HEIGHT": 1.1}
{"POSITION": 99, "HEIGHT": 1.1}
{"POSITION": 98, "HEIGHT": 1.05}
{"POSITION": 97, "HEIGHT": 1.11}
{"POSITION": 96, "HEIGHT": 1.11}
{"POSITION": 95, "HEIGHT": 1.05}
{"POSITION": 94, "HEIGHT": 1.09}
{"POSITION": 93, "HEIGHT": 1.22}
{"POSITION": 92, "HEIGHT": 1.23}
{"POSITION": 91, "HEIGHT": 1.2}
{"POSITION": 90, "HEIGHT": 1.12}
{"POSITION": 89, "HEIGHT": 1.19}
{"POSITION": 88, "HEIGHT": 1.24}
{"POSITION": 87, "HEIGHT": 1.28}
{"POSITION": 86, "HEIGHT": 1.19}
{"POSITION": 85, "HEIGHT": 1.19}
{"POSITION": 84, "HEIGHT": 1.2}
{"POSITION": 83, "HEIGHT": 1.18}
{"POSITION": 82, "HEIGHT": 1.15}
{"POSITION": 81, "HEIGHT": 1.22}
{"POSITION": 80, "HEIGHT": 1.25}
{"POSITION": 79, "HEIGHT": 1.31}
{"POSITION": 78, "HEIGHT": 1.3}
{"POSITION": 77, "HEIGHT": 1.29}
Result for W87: 1.28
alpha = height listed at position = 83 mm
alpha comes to 1.18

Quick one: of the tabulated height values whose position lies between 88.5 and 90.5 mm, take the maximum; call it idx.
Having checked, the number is 1.19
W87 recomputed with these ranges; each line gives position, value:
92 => 1.23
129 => 0.963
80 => 1.25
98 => 1.05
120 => 0.902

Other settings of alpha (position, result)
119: 0.893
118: 0.944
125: 1.01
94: 1.09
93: 1.22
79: 1.31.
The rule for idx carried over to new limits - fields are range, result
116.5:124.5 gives 0.995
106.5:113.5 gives 1.08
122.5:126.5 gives 1.01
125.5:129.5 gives 0.966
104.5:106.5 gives 1.13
